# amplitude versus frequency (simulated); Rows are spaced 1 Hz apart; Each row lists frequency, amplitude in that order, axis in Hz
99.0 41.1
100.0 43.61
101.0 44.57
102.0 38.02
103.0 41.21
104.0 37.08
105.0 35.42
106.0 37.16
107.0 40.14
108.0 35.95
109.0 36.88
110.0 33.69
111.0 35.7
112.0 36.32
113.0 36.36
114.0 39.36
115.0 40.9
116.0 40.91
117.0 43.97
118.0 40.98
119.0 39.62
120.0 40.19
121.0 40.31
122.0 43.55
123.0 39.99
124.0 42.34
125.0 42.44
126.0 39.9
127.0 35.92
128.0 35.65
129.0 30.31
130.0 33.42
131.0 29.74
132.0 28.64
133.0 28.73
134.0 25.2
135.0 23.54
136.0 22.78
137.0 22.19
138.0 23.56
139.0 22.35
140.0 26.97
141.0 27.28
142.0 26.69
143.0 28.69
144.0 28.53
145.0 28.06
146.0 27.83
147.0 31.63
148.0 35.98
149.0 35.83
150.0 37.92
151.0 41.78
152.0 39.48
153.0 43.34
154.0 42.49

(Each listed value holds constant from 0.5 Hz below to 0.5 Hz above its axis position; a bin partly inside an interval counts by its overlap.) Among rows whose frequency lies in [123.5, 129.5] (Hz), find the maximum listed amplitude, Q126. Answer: 42.44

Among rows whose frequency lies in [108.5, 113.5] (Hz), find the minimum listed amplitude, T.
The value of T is 33.69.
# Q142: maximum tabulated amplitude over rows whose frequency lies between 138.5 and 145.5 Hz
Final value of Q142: 28.69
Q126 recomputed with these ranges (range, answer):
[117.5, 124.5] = 43.55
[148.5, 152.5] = 41.78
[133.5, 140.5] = 26.97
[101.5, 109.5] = 41.21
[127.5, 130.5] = 35.65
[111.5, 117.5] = 43.97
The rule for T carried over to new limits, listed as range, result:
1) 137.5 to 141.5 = 22.35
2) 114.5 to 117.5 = 40.9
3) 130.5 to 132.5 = 28.64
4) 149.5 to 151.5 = 37.92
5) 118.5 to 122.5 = 39.62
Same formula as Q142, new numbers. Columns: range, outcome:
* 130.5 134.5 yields 29.74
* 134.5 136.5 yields 23.54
